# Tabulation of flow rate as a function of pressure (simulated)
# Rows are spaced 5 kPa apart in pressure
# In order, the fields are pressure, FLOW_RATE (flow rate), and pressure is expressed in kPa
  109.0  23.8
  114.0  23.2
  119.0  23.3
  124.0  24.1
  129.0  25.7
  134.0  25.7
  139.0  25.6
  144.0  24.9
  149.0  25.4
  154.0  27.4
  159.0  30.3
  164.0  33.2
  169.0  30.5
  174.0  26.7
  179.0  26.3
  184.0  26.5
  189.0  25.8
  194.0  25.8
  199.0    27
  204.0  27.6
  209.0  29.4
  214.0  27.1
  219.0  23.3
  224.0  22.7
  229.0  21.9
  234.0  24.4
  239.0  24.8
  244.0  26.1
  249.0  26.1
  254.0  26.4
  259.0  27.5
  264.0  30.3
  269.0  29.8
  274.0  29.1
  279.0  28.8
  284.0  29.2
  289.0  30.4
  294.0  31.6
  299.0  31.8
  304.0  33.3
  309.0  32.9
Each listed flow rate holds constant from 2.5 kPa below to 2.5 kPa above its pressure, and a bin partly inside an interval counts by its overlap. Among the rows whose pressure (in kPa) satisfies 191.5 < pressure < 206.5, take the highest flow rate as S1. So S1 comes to 27.6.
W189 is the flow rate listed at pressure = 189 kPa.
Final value 25.8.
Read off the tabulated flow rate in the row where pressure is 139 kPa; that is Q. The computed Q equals 25.6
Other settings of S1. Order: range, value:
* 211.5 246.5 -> 27.1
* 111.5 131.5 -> 25.7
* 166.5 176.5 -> 30.5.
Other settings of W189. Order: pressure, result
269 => 29.8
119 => 23.3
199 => 27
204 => 27.6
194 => 25.8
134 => 25.7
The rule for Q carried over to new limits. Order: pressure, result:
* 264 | 30.3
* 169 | 30.5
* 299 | 31.8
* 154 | 27.4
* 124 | 24.1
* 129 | 25.7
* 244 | 26.1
